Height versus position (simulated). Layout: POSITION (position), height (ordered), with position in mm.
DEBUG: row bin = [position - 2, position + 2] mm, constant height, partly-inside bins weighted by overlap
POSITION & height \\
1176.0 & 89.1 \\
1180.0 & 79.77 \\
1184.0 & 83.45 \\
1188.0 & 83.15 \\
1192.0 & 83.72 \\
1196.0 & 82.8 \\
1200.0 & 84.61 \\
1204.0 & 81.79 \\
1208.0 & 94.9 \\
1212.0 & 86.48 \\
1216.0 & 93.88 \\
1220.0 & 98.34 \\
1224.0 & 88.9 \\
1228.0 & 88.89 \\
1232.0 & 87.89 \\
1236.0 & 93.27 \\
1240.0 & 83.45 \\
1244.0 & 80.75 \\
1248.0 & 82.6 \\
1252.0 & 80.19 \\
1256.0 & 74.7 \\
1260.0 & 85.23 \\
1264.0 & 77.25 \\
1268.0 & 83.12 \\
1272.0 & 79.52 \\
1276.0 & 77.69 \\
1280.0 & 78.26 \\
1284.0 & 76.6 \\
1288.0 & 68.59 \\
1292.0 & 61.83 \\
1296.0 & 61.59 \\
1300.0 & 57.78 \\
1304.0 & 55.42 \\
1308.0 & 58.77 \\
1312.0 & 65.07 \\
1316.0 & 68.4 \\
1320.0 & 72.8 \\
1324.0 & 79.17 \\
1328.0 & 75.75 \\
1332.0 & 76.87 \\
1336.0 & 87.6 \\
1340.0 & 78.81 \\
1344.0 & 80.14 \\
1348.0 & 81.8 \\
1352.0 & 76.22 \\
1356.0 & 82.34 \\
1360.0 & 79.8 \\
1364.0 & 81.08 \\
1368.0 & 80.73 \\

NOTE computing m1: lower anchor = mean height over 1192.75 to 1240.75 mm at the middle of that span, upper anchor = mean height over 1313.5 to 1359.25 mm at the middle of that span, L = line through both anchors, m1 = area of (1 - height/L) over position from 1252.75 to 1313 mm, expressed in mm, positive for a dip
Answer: 8.7 mm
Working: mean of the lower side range 88.8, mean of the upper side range 78.1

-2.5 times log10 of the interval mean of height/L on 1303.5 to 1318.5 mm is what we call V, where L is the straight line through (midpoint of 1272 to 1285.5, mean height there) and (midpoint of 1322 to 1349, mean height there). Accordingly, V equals 0.25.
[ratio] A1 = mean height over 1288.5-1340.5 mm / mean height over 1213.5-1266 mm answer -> 0.80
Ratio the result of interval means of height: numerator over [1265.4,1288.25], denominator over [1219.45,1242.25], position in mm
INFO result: 0.87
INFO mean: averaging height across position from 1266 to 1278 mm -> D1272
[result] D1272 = 80.1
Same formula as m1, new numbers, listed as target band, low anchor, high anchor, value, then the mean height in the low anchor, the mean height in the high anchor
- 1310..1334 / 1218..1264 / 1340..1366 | 2.52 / 85.5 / 80.1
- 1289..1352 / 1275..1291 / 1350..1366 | 5.13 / 74.3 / 79.9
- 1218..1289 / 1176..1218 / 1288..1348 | -3.73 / 85.6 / 70.3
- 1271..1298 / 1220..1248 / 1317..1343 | 3.59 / 87.7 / 78.2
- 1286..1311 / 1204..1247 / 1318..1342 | 6.39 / 89.1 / 78.5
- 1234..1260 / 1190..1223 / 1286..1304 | -2.24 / 88.3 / 61.7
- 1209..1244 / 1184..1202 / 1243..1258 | -3.68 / 83.6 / 79.5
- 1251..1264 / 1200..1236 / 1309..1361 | 0.91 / 90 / 76.9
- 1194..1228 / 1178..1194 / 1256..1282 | -3.03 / 82.5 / 79.8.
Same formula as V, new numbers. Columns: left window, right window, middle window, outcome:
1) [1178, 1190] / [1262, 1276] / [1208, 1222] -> -0.15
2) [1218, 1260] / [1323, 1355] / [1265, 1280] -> 0.05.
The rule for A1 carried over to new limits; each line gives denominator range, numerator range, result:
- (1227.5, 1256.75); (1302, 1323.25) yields 0.77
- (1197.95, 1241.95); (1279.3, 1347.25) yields 0.79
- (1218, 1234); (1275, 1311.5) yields 0.72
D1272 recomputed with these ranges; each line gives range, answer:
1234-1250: 85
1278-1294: 71.3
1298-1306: 56.6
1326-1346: 79.8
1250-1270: 80.1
